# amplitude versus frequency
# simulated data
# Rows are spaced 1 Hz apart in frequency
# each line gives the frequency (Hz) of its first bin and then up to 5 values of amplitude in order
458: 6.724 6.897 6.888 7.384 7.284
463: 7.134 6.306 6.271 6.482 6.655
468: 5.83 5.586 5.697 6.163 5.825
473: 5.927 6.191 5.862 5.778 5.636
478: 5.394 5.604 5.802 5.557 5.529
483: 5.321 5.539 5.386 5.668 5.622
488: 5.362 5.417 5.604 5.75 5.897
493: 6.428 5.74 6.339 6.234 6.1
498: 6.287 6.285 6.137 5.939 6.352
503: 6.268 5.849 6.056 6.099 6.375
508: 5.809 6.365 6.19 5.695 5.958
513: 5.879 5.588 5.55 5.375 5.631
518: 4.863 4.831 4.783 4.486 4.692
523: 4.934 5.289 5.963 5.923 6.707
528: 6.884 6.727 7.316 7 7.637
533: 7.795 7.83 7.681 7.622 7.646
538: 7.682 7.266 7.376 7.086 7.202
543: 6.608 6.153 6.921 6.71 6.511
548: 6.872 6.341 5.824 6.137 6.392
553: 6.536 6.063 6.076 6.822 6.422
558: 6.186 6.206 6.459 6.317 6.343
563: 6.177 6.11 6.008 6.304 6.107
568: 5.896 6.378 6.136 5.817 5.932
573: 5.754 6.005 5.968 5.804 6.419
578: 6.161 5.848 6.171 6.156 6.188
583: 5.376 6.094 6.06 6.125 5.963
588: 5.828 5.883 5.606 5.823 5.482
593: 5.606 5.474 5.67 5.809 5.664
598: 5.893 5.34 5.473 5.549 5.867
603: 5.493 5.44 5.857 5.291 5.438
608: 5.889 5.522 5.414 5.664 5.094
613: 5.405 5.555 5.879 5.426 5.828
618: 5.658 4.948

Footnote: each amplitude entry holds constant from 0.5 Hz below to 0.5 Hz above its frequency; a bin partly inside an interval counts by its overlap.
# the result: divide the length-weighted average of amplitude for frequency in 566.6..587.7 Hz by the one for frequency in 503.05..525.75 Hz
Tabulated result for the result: 1.1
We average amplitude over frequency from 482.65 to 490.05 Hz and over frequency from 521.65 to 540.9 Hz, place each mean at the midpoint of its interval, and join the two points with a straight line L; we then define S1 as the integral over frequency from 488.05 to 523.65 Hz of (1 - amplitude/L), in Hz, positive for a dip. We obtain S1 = 1.72 Hz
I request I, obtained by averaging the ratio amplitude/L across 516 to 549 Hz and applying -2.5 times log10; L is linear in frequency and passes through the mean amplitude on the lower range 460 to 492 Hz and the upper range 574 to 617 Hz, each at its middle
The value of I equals -0.12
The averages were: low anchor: 5.94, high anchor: 5.73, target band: 6.5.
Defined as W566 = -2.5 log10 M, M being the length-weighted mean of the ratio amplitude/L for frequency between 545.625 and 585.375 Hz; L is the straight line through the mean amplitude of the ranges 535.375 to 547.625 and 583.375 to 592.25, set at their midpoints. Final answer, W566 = 0.05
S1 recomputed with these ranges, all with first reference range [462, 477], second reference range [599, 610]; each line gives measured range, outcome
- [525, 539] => -3.20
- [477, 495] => 1.27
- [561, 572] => -0.77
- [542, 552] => -1.16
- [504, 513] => -0.10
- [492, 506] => -0.29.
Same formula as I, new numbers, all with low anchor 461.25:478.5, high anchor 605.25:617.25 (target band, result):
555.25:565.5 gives -0.10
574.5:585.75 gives -0.07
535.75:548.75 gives -0.20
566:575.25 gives -0.06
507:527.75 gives 0.07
